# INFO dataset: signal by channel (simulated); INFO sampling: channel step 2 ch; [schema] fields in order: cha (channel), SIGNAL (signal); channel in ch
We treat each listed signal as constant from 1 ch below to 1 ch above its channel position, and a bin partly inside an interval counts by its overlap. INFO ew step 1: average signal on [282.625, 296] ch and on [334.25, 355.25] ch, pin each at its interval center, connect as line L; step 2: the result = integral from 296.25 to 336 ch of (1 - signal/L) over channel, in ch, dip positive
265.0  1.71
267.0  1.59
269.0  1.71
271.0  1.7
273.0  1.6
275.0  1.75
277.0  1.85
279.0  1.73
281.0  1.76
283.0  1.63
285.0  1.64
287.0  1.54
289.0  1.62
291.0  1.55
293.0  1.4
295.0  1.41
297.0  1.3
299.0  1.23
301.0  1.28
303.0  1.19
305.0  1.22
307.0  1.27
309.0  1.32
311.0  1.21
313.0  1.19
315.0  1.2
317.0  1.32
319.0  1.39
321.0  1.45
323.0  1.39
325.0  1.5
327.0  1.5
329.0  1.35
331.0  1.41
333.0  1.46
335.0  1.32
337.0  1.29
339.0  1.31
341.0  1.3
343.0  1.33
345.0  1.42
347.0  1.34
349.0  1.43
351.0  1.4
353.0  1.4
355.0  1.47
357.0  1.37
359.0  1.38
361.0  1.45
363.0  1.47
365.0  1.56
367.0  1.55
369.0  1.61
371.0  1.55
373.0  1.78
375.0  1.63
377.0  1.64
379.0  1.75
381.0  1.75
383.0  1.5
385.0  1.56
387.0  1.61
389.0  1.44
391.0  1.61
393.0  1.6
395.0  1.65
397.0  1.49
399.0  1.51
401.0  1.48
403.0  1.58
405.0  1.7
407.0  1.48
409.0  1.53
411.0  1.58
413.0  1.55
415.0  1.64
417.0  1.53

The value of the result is 3.41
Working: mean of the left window 1.54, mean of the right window 1.36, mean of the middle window 1.33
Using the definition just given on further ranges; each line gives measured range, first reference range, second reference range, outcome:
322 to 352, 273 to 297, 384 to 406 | 3.9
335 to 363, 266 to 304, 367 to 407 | 3.6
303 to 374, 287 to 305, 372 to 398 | 4.6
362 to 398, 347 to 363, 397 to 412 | -2.8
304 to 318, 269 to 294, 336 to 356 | 2.5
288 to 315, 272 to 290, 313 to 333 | 3.9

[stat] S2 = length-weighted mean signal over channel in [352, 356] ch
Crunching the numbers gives 1.44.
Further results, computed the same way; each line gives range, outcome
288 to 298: 1.46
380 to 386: 1.6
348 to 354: 1.41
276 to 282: 1.78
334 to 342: 1.31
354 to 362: 1.42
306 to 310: 1.29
